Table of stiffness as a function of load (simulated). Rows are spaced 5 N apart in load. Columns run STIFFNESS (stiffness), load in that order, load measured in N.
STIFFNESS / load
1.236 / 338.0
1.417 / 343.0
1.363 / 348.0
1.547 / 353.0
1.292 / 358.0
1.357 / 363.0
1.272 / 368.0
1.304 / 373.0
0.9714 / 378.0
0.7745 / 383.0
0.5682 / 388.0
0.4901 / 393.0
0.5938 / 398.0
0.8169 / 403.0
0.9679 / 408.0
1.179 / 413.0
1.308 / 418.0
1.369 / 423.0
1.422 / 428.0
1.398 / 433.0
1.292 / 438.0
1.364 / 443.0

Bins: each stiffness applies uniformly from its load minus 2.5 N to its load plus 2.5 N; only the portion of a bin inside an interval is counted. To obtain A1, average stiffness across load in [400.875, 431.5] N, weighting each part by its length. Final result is 1.19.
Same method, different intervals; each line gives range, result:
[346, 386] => 1.23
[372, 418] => 0.862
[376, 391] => 0.755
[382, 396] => 0.593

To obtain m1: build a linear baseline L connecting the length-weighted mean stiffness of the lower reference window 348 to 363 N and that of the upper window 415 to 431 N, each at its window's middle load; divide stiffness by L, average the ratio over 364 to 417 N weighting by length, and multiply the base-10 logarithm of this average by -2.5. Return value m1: 0.44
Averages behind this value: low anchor 1.4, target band 0.919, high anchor 1.36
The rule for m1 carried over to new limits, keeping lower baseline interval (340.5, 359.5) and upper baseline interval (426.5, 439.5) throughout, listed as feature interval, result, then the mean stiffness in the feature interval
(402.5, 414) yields 0.361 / 0.993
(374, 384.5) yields 0.426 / 0.944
